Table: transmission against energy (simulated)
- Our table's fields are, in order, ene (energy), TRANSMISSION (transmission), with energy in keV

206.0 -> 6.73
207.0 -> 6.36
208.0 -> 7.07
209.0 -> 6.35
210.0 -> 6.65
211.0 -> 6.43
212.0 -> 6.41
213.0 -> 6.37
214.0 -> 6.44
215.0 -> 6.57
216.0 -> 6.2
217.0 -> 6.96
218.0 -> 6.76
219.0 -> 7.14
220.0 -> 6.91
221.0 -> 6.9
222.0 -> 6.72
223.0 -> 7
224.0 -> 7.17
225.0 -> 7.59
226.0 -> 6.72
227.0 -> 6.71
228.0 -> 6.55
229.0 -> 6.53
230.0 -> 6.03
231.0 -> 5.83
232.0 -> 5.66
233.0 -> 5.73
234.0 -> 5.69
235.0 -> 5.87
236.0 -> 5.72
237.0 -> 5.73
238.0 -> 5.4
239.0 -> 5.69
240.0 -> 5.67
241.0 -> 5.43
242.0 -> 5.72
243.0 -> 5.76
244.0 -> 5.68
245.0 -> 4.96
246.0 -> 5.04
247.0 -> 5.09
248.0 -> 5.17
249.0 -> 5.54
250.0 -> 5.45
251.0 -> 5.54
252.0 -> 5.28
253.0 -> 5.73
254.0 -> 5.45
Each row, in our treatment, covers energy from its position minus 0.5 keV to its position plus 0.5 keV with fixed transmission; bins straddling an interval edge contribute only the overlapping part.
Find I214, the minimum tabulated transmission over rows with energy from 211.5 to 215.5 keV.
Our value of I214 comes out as 6.37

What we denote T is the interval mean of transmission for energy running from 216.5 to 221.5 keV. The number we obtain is 6.93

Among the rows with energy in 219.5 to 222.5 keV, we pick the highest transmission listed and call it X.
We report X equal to 6.91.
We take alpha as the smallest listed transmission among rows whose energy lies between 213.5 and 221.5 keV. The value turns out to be 6.2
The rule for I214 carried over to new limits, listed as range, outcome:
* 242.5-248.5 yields 4.96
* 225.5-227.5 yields 6.71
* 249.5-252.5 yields 5.28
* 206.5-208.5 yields 6.36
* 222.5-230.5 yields 6.03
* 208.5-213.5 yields 6.35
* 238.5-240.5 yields 5.67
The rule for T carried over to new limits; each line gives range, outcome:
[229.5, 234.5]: 5.79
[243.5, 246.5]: 5.23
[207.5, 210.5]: 6.69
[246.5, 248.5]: 5.13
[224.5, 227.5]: 7.01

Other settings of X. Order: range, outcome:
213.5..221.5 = 7.14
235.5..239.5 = 5.73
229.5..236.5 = 6.03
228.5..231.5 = 6.53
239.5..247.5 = 5.76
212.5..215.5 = 6.57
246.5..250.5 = 5.54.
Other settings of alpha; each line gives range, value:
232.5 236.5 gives 5.69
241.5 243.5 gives 5.72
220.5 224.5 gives 6.72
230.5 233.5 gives 5.66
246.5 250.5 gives 5.09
